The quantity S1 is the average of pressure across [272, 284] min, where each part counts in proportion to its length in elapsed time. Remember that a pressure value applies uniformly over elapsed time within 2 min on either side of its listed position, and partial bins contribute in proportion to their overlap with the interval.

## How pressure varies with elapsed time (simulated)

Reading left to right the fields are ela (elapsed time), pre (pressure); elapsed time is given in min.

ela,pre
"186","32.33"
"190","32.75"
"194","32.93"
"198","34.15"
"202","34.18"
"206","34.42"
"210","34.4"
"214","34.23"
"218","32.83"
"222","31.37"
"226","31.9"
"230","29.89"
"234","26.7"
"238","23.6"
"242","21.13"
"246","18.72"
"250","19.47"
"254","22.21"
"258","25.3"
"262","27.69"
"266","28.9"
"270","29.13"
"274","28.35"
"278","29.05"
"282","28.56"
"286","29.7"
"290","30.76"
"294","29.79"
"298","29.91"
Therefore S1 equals 28.7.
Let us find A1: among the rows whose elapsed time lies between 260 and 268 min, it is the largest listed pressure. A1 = 28.9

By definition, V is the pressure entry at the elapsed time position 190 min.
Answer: 32.75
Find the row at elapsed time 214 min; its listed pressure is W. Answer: 34.23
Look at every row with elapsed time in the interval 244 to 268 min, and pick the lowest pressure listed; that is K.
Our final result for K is 18.72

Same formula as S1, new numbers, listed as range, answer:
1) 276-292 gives 29.5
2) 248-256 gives 20.8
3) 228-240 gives 26.7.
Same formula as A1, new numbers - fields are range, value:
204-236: 34.42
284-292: 30.76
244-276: 29.13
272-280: 29.05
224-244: 31.9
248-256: 22.21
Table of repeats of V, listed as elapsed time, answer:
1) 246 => 18.72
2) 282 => 28.56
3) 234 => 26.7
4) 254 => 22.21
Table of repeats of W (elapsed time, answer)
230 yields 29.89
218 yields 32.83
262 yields 27.69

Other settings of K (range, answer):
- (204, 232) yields 29.89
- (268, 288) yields 28.35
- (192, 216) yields 32.93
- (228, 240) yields 23.6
